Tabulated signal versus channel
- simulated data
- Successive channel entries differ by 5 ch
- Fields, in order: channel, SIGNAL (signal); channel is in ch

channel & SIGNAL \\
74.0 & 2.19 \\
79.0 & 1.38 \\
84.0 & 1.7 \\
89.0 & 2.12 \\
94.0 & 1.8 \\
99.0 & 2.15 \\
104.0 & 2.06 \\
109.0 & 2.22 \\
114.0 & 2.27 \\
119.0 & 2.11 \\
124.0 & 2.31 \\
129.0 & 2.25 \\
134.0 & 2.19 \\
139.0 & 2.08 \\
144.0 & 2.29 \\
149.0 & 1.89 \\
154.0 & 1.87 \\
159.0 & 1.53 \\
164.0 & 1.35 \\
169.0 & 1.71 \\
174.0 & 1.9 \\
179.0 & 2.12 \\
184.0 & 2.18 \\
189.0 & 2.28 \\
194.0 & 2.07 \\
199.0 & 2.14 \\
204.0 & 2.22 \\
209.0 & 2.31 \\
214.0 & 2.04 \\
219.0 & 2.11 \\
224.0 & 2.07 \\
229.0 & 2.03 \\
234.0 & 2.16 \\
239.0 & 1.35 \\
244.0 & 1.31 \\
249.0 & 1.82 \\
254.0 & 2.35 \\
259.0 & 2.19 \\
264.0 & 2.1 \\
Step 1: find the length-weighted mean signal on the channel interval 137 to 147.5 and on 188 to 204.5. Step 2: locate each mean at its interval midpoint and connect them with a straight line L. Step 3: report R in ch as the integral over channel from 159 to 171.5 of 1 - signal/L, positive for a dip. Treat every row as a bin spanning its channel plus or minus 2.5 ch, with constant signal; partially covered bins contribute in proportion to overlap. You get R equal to 3.7 ch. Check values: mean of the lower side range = 2.16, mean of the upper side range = 2.16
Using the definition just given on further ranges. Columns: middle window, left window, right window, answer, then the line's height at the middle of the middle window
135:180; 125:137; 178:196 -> 6.9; 2.2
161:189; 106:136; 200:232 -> 3.7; 2.17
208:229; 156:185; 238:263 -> -3.3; 1.82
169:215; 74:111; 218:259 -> -4.9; 1.92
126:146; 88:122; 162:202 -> -1.4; 2.06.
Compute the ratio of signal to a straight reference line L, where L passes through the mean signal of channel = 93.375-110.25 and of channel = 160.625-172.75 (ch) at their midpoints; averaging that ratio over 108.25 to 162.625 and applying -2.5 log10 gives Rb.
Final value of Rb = -0.14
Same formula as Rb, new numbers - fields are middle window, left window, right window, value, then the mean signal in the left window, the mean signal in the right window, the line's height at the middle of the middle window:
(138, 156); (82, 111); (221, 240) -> -0.02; 2.01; 1.95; 1.99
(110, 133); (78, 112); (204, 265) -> -0.14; 1.95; 1.99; 1.96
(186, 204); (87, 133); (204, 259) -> -0.07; 2.15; 1.98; 2.03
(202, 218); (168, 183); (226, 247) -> -0.19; 1.96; 1.72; 1.82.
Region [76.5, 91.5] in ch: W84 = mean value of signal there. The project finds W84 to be 1.73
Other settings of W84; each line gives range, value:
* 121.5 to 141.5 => 2.21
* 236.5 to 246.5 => 1.33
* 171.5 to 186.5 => 2.07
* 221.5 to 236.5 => 2.09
